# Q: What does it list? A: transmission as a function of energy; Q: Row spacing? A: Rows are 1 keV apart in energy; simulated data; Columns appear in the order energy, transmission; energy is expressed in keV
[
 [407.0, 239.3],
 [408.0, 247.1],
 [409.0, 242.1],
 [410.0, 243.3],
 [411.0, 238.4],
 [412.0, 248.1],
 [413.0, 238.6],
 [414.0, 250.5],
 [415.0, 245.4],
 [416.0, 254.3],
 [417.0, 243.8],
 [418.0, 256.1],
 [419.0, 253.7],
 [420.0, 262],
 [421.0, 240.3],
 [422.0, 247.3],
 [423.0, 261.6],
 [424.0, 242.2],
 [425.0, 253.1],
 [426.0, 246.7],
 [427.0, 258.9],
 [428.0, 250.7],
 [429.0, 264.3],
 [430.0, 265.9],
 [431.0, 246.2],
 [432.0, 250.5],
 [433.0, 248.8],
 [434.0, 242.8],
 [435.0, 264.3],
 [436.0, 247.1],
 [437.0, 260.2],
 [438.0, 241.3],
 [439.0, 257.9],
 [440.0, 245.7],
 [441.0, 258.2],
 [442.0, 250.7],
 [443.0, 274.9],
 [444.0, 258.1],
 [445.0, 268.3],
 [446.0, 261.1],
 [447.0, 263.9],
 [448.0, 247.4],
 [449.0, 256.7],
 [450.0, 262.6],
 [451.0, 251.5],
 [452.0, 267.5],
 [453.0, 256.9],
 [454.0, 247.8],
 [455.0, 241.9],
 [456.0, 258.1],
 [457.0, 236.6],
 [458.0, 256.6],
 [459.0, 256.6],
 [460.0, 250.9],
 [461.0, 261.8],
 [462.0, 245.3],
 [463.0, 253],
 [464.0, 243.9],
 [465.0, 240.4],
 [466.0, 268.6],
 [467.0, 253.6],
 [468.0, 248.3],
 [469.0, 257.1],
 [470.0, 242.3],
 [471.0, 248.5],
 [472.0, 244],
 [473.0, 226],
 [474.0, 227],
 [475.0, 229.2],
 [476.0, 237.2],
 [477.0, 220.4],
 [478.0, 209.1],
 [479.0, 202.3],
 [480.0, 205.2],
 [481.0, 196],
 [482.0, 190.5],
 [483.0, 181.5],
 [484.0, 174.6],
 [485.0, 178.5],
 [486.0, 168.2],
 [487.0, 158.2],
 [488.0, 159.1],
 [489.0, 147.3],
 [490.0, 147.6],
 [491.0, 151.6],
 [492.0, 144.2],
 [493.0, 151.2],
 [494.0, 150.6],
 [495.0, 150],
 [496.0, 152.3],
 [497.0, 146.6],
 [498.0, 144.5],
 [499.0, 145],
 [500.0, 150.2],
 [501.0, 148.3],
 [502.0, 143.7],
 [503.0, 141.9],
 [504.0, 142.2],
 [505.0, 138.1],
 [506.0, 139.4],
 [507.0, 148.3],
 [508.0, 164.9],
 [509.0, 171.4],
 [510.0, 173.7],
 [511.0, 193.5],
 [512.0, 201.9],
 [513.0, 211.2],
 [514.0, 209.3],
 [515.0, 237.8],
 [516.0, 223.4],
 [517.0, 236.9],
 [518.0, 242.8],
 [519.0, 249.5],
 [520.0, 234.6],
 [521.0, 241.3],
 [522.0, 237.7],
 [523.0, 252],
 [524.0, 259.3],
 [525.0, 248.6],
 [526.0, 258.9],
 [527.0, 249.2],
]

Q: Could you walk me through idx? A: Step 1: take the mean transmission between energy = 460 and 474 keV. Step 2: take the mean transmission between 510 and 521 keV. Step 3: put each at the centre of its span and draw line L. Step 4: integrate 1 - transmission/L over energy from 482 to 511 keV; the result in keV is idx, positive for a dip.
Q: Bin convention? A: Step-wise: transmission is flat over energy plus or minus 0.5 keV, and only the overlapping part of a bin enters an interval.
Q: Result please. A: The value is 9.6 keV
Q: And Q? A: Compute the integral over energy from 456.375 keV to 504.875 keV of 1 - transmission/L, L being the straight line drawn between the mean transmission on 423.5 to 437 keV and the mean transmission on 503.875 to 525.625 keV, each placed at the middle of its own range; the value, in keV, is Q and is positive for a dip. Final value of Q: 6.3 keV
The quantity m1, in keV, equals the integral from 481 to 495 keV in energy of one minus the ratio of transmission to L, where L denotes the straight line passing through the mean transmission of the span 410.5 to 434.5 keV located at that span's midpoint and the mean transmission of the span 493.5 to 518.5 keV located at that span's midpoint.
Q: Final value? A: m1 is 1.98 keV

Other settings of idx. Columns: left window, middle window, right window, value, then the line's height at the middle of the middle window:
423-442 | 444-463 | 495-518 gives -2.1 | 230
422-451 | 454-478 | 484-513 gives -4.2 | 208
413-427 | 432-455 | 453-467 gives -0.4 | 251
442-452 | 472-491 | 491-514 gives 0.5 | 197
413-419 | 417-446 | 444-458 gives -0.2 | 252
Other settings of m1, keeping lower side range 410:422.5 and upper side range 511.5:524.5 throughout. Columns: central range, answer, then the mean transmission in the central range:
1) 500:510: 3.63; 150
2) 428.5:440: -0.36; 253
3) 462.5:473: -0.35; 249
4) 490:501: 4.10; 149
